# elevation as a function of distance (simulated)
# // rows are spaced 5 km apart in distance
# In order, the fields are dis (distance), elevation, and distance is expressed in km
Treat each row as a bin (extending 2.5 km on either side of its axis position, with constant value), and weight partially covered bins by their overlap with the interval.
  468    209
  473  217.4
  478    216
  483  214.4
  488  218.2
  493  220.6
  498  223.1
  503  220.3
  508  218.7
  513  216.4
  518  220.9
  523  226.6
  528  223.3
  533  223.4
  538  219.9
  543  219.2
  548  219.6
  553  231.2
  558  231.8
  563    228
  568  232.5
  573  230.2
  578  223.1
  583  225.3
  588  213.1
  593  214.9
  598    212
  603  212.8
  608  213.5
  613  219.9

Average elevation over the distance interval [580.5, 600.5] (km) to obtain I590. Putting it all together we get 216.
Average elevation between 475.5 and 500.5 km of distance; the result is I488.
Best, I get 218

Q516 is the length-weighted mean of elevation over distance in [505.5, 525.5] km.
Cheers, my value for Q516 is 221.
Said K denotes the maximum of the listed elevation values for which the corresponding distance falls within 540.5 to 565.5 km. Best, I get 231.8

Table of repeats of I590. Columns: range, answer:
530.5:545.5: 221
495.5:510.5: 221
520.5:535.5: 224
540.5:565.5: 226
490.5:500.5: 222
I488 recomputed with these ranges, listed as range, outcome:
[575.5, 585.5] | 224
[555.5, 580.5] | 229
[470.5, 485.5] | 216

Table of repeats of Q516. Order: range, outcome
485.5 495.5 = 219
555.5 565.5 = 230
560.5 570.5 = 230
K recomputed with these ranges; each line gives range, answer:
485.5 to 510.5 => 223.1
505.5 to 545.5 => 226.6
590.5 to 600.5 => 214.9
